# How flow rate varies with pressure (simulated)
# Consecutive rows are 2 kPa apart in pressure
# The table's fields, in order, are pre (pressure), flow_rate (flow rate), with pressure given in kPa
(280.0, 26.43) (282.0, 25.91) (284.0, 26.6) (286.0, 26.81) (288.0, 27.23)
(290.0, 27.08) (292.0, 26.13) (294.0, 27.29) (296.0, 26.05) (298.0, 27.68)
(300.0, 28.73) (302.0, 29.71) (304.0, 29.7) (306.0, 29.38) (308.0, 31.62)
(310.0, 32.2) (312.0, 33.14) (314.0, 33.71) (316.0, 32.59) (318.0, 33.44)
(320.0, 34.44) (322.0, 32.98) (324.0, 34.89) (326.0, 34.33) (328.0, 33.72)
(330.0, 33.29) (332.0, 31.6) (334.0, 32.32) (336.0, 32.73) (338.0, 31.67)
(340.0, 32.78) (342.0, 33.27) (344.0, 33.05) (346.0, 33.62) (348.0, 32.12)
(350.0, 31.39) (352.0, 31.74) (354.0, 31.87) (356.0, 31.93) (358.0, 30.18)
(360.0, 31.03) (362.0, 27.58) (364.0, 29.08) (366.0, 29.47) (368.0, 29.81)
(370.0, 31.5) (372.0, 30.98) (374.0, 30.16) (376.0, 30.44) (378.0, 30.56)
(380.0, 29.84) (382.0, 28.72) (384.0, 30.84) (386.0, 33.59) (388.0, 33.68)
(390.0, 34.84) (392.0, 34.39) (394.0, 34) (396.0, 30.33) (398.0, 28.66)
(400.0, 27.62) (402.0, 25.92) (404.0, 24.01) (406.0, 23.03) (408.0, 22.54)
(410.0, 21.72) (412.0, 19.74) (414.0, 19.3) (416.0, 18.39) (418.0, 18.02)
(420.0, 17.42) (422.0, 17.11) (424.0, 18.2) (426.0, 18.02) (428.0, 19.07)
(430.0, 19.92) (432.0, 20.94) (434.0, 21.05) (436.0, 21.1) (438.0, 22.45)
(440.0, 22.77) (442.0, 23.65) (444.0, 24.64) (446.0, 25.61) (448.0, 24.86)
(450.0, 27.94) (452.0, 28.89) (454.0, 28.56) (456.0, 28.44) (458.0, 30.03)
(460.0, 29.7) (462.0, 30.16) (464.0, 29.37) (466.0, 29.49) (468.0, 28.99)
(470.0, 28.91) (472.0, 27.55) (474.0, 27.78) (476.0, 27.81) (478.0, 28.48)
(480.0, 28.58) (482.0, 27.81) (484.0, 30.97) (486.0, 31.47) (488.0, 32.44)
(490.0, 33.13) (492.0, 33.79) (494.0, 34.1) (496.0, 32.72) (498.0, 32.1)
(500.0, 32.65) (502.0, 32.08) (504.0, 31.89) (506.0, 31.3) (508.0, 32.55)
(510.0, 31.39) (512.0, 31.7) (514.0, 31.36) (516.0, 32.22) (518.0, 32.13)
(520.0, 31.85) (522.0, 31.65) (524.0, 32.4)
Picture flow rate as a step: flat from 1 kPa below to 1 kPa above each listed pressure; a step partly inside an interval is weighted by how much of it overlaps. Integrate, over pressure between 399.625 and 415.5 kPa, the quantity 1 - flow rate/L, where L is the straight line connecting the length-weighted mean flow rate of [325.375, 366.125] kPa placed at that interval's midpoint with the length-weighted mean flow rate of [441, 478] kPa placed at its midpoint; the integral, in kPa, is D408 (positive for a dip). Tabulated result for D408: 3.8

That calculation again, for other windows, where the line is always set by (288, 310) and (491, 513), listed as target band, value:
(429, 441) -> 3.8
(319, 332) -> -2.1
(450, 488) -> 3.2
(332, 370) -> -2.5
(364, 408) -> 0.3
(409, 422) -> 5.0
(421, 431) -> 4.0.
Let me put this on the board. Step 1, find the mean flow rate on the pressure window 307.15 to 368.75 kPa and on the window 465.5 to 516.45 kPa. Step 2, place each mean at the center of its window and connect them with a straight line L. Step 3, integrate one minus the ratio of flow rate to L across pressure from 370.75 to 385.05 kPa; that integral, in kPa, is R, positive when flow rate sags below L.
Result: 0.72 kPa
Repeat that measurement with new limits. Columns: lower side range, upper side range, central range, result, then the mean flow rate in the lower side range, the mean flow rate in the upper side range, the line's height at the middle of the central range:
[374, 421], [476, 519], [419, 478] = 9.0 kPa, 26.9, 31.6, 29.3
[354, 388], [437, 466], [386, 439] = 9.4 kPa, 30.5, 27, 28.7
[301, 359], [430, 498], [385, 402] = -0.8 kPa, 32.4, 27.9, 30.3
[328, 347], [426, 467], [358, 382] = 0.4 kPa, 32.8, 25.3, 30.5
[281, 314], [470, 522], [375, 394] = -1.4 kPa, 28.6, 31.2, 29.7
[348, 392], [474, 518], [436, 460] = 4.0 kPa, 31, 31.4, 31.2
